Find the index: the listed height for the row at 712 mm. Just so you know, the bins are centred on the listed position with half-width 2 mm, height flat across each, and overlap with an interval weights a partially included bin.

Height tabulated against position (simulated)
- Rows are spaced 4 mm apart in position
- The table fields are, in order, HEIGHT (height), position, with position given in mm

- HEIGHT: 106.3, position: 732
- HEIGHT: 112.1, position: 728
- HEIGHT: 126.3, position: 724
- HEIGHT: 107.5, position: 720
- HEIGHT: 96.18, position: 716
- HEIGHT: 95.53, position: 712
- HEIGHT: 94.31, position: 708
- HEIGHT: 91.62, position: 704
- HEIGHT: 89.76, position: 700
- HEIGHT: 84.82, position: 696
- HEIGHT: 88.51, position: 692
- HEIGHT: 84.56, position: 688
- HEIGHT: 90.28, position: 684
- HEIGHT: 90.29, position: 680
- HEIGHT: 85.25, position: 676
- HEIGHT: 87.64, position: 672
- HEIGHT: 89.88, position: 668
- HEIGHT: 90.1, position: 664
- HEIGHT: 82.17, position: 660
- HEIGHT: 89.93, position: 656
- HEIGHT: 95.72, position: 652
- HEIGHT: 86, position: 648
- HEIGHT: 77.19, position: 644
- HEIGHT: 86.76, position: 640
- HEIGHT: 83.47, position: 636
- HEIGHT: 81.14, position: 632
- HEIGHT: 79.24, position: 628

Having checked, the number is 95.53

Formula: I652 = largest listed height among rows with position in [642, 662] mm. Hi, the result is 95.72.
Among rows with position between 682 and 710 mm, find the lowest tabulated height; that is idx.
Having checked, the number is 84.56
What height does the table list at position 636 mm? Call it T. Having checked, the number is 83.47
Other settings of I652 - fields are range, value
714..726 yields 126.3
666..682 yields 90.29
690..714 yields 95.53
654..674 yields 90.1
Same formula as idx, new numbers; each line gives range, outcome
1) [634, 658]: 77.19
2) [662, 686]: 85.25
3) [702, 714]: 91.62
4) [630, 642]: 81.14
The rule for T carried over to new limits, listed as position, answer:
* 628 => 79.24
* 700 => 89.76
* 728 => 112.1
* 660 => 82.17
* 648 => 86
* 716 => 96.18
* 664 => 90.1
